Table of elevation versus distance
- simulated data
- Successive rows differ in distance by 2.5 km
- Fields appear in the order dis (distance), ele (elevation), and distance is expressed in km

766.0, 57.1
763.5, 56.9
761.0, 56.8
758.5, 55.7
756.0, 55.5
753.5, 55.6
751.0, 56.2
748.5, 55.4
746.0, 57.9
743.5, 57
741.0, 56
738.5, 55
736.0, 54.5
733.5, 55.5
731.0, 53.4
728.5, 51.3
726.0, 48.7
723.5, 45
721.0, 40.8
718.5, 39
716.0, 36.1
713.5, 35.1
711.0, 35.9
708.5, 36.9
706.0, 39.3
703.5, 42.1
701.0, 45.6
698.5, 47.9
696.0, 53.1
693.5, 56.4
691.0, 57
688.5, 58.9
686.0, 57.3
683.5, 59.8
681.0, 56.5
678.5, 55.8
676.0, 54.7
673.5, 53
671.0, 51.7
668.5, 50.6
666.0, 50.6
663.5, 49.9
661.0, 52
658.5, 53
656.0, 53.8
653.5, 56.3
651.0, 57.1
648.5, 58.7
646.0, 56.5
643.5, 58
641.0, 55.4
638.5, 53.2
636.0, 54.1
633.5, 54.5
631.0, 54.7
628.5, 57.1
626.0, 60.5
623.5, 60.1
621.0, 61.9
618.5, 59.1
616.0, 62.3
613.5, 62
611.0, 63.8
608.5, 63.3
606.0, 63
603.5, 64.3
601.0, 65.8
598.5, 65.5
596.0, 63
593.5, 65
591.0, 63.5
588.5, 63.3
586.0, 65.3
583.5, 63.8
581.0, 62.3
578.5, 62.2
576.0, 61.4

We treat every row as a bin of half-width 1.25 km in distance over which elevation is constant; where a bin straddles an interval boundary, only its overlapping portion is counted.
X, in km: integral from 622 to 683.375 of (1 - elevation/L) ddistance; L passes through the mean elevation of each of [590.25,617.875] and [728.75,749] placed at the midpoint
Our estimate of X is 5.7 km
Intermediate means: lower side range 63.7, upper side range 55.4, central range 55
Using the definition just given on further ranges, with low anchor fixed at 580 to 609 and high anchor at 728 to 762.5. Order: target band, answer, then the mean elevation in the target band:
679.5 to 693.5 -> 0.26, 57.7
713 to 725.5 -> 3.72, 40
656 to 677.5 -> 2.82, 52.1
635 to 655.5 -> 1.70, 56.1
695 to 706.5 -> 2.42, 45.8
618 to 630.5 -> 0.58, 59.5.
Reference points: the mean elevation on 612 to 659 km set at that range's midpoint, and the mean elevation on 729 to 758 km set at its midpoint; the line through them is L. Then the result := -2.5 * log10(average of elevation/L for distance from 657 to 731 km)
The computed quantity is 0.16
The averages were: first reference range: 57.4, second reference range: 55.5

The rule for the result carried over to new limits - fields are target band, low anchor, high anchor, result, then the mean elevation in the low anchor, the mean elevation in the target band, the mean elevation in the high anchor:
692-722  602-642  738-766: 0.33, 59.4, 42.5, 56.3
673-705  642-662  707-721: -0.20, 55.7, 53.6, 37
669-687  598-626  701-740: -0.07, 62.7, 55.3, 44.7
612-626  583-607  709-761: 0.01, 64.3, 61.1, 50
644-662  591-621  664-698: 0.05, 63.3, 55.5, 54.8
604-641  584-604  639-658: 0.02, 64.4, 59.2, 56.3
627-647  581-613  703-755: 0.07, 64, 55.5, 48.1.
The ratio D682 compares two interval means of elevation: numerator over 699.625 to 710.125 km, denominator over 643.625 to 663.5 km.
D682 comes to 0.7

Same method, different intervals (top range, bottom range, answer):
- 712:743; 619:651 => 0.83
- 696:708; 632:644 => 0.81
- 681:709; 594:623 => 0.81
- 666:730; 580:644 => 0.79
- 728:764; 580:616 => 0.87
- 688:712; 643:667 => 0.86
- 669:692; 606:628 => 0.91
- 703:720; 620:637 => 0.65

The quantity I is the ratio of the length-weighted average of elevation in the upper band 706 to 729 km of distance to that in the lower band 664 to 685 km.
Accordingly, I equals 0.75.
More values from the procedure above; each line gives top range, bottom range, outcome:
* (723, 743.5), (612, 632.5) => 0.89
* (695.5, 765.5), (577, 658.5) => 0.82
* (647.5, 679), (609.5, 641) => 0.91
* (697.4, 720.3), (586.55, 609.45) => 0.62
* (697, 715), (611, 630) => 0.67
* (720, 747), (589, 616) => 0.82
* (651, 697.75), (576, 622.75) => 0.86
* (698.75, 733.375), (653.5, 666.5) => 0.82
